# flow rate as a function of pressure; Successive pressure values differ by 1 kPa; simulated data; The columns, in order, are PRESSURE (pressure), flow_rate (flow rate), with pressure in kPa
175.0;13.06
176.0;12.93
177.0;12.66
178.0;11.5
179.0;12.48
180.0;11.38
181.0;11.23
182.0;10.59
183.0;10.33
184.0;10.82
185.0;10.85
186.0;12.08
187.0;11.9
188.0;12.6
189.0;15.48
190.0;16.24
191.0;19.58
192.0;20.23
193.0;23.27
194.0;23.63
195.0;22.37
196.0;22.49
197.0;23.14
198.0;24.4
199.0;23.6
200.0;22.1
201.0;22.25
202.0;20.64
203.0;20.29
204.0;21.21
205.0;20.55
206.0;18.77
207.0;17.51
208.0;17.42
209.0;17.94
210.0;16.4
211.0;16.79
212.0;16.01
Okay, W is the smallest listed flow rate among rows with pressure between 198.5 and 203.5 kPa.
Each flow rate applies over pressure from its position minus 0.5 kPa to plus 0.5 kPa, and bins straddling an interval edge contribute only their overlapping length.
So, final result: 20.29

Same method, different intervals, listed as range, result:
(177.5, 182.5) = 10.59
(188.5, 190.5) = 15.48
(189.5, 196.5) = 16.24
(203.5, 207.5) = 17.51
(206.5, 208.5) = 17.42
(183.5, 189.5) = 10.82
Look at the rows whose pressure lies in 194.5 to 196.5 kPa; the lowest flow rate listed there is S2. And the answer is 22.37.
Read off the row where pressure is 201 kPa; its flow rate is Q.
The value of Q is 22.25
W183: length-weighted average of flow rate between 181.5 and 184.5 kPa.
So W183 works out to 10.6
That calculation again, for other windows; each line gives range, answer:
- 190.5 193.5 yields 21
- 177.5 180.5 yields 11.8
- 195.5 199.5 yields 23.4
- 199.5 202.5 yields 21.7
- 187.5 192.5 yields 16.8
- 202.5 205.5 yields 20.7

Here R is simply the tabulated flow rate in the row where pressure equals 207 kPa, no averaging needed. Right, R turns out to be 17.51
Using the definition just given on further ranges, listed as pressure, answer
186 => 12.08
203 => 20.29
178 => 11.5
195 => 22.37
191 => 19.58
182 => 10.59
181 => 11.23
